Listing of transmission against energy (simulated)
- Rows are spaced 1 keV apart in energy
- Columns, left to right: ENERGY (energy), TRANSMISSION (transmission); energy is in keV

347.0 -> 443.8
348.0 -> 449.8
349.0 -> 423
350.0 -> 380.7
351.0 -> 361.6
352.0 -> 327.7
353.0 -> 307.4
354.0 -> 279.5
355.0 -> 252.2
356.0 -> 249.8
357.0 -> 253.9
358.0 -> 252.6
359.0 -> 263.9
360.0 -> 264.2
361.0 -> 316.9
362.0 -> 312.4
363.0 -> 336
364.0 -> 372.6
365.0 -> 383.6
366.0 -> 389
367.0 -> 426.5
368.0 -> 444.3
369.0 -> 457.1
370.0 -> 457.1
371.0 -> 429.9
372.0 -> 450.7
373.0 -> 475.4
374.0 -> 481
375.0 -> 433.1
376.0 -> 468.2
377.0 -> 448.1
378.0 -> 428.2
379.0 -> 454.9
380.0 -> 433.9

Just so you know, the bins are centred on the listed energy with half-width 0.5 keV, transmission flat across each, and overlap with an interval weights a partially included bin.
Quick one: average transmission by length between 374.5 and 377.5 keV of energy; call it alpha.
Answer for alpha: 450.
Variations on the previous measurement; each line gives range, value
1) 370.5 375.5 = 454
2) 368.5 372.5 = 449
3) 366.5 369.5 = 443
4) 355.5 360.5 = 257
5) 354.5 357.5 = 252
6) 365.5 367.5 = 408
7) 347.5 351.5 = 404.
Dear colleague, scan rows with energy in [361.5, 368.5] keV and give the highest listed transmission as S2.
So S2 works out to 444.3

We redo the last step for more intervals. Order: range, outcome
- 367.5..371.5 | 457.1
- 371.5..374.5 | 481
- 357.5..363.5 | 336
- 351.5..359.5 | 327.7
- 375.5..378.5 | 468.2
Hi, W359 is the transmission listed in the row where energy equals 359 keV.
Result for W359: 263.9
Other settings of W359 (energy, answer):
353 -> 307.4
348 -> 449.8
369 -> 457.1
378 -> 428.2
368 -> 444.3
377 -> 448.1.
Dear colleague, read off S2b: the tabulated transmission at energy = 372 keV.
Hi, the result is 450.7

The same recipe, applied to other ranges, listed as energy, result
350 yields 380.7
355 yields 252.2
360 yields 264.2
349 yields 423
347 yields 443.8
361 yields 316.9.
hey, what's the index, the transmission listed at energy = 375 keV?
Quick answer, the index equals 433.1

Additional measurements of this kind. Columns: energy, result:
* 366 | 389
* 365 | 383.6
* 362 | 312.4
